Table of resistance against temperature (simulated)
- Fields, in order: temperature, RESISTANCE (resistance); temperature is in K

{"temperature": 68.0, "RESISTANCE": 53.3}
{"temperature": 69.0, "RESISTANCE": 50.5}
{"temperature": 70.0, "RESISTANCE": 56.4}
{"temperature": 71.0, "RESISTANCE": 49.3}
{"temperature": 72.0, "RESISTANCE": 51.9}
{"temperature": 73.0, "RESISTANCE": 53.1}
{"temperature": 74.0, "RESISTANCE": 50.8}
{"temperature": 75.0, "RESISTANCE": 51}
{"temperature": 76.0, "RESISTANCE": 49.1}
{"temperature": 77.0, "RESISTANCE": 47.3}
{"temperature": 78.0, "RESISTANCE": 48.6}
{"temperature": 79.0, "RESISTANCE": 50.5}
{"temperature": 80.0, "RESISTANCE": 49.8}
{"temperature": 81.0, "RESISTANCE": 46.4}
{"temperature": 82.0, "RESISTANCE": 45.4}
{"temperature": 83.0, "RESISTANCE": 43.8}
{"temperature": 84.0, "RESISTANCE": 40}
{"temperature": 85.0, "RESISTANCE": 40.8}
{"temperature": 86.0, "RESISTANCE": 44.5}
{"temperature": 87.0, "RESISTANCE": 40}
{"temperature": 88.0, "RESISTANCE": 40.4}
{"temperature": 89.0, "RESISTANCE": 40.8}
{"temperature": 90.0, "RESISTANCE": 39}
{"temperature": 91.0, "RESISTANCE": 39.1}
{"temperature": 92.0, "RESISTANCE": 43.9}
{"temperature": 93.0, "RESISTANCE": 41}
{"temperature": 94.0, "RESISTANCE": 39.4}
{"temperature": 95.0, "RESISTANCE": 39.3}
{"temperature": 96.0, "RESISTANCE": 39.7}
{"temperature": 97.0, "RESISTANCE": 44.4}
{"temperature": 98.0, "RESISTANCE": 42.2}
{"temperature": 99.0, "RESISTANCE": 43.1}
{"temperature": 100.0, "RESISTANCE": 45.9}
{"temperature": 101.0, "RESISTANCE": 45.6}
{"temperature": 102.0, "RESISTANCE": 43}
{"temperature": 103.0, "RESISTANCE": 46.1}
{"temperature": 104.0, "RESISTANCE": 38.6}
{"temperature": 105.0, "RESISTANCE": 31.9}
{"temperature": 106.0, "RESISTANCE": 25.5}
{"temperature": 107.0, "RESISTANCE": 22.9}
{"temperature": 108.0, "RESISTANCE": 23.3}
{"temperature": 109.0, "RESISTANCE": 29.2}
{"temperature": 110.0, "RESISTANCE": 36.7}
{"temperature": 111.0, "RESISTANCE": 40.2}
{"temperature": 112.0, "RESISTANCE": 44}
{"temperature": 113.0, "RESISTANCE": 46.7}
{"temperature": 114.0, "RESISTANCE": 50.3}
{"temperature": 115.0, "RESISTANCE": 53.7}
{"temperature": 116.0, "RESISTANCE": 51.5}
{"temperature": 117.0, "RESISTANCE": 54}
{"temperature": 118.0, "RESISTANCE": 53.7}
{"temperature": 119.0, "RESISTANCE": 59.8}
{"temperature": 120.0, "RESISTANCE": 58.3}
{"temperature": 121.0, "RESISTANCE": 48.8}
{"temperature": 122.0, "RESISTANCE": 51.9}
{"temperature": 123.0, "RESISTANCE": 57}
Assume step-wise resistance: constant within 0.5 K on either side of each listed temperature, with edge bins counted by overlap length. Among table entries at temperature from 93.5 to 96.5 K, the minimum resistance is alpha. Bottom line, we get 39.3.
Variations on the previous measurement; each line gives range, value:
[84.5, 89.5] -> 40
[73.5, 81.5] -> 46.4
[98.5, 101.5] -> 43.1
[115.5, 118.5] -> 51.5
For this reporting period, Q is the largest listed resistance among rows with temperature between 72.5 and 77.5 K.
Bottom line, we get 53.1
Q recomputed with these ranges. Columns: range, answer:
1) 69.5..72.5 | 56.4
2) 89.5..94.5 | 43.9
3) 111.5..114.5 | 50.3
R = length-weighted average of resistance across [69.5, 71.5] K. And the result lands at 52.8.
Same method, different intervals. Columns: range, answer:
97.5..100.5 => 43.7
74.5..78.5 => 49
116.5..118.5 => 53.9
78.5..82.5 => 48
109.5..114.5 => 43.6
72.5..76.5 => 51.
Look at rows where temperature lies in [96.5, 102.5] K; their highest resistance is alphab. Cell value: 45.9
